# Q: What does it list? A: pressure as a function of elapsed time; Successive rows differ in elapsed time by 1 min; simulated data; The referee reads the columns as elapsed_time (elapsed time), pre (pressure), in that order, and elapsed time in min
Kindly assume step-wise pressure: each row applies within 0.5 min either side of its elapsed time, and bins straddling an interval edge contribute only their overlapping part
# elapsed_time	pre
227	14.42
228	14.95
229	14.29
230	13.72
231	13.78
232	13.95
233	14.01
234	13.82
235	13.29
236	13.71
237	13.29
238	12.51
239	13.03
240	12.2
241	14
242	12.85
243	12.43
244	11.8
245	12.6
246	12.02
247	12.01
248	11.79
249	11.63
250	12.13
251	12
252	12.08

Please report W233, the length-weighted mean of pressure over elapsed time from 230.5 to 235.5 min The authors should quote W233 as 13.8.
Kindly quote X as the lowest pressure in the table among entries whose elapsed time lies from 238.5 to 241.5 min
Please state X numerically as 12.2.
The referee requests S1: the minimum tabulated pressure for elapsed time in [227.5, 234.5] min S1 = 13.72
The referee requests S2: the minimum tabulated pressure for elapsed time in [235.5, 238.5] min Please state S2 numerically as 12.51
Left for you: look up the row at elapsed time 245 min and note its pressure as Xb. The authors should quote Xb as 12.6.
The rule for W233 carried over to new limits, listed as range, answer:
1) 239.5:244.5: 12.7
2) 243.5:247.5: 12.1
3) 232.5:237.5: 13.6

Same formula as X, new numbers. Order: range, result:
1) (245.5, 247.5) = 12.01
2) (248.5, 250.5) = 11.63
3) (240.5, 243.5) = 12.43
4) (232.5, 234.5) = 13.82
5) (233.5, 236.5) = 13.29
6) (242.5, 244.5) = 11.8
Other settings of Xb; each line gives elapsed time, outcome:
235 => 13.29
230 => 13.72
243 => 12.43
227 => 14.42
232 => 13.95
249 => 11.63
